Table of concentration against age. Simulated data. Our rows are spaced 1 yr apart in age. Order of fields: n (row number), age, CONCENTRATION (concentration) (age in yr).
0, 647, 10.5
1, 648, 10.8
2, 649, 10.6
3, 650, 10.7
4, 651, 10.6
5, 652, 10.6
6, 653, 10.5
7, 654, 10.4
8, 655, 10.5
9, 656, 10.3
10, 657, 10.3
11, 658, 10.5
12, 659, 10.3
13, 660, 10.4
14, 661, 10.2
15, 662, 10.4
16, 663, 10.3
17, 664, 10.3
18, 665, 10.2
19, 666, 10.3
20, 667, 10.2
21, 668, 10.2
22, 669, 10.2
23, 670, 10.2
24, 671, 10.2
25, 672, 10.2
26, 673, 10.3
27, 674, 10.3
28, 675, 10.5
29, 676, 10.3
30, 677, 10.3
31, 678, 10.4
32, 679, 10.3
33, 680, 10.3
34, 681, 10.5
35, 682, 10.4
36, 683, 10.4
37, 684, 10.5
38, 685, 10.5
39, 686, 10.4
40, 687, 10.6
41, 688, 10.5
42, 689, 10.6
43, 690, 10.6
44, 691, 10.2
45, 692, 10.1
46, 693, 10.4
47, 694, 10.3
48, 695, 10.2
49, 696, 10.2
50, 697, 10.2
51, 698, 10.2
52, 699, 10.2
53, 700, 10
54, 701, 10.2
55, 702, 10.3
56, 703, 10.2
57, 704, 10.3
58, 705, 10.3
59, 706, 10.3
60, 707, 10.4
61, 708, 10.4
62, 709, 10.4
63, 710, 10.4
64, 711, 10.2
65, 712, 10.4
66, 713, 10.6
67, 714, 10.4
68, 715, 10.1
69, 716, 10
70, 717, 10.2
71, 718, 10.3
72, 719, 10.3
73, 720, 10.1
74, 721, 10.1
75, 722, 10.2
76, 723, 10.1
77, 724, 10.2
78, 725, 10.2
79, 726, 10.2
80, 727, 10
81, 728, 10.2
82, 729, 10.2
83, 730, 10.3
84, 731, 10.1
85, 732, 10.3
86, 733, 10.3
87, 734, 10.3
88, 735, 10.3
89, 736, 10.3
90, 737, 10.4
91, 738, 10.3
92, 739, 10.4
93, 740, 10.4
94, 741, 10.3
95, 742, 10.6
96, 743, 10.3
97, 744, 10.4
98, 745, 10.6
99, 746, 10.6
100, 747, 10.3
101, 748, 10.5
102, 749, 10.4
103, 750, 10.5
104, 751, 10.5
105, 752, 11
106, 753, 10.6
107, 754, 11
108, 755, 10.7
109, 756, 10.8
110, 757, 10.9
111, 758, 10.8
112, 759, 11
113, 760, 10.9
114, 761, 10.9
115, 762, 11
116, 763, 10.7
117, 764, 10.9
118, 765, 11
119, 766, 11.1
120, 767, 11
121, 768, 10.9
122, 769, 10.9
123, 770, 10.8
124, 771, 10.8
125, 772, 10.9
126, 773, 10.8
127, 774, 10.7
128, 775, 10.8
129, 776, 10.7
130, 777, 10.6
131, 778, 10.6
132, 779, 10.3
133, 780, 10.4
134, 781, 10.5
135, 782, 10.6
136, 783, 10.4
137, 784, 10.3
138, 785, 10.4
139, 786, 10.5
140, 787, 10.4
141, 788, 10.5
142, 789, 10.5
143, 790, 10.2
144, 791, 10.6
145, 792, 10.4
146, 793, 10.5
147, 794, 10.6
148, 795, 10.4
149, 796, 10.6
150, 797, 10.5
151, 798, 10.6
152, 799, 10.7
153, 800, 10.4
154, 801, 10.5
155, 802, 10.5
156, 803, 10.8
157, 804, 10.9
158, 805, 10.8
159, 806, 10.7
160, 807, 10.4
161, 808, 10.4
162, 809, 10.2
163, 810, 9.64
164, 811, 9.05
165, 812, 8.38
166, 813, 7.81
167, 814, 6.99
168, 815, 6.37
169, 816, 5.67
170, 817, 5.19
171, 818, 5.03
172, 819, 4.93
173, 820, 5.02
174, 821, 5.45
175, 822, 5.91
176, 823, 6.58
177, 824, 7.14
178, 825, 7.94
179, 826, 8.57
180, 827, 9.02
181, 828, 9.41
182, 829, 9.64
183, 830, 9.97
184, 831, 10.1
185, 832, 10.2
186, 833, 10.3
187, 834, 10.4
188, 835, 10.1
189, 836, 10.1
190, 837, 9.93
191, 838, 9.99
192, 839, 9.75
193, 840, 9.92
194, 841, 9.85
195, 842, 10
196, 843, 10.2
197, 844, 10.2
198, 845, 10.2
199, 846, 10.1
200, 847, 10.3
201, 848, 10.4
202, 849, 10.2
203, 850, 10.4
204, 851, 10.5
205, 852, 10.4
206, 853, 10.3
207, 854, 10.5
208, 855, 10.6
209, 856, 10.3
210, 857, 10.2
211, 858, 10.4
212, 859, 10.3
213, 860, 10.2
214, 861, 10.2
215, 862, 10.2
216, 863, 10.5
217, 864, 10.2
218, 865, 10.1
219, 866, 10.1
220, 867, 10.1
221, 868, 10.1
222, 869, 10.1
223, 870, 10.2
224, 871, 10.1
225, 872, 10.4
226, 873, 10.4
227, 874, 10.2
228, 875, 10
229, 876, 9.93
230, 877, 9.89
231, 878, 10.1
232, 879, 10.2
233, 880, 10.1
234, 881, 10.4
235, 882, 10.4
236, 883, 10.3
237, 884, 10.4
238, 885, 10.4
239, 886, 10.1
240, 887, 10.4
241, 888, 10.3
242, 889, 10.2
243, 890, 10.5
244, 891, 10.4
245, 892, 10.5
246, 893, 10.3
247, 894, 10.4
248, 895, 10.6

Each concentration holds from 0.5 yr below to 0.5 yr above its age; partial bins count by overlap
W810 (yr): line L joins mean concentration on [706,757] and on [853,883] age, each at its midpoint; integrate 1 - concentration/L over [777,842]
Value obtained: 5.63 yr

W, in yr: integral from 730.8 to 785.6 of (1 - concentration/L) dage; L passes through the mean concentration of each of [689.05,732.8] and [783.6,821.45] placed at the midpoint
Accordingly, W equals -4.9 yr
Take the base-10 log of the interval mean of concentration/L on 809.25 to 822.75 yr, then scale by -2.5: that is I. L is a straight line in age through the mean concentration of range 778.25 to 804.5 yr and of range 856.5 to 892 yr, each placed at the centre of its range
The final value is 0.49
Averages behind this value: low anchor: 10.5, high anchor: 10.2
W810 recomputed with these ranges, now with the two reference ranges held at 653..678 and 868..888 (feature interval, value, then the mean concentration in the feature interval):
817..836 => 4.02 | 8.07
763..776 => -0.77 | 10.9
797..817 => 1.58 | 9.43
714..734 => 0.19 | 10.2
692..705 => 0.09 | 10.2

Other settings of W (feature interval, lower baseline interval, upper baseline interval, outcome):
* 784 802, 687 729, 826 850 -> -0.7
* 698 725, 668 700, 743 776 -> 0.6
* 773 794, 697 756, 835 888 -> -0.5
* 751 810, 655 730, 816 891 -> -4.3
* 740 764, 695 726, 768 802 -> -0.6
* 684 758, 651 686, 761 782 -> 1.4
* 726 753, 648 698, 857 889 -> -0.2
